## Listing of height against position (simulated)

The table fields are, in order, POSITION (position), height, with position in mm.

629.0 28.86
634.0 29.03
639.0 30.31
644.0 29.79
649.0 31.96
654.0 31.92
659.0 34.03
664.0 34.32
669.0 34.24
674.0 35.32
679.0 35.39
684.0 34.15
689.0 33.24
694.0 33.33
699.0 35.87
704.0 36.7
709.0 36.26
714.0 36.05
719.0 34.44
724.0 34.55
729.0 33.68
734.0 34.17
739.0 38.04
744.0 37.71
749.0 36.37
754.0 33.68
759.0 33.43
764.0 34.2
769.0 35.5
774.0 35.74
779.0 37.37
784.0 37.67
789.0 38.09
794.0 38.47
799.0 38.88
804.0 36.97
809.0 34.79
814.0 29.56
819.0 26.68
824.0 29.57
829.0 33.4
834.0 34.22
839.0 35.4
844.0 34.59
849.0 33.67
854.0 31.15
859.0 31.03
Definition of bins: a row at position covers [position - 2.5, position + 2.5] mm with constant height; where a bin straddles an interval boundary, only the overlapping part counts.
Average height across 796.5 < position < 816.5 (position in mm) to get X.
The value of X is 35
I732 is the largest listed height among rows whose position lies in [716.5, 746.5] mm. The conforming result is 38.04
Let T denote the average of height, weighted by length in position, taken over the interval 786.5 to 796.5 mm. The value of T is 38.3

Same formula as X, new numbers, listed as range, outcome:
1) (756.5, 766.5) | 33.8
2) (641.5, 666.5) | 32.4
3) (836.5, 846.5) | 35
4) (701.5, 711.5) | 36.5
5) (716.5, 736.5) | 34.2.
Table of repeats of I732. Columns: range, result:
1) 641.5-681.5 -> 35.39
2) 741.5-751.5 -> 37.71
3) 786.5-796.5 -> 38.47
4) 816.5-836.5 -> 34.22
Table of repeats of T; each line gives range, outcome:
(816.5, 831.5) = 29.9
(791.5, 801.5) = 38.7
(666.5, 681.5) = 35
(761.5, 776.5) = 35.1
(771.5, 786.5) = 36.9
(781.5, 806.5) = 38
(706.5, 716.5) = 36.2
